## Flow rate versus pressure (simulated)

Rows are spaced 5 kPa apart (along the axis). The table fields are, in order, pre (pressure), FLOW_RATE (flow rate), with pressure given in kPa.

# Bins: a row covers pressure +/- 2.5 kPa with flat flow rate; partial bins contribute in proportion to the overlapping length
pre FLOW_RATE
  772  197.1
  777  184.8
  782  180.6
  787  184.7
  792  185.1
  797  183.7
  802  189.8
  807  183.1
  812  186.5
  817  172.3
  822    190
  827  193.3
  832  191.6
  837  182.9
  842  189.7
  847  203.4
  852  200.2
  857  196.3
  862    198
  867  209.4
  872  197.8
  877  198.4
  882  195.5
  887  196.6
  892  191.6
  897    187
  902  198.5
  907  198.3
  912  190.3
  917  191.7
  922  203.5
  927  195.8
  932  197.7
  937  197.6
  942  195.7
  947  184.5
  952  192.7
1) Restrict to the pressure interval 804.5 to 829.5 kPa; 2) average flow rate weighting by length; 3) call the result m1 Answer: 185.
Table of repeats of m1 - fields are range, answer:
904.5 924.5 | 196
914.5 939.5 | 197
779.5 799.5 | 184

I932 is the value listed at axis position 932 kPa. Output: 197.7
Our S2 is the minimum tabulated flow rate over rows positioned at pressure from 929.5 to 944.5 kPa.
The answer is 195.7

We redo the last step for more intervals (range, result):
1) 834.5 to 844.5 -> 182.9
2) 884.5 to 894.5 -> 191.6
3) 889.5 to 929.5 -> 187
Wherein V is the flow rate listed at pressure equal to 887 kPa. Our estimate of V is 196.6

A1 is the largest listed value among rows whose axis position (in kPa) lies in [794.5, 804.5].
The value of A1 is 189.8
